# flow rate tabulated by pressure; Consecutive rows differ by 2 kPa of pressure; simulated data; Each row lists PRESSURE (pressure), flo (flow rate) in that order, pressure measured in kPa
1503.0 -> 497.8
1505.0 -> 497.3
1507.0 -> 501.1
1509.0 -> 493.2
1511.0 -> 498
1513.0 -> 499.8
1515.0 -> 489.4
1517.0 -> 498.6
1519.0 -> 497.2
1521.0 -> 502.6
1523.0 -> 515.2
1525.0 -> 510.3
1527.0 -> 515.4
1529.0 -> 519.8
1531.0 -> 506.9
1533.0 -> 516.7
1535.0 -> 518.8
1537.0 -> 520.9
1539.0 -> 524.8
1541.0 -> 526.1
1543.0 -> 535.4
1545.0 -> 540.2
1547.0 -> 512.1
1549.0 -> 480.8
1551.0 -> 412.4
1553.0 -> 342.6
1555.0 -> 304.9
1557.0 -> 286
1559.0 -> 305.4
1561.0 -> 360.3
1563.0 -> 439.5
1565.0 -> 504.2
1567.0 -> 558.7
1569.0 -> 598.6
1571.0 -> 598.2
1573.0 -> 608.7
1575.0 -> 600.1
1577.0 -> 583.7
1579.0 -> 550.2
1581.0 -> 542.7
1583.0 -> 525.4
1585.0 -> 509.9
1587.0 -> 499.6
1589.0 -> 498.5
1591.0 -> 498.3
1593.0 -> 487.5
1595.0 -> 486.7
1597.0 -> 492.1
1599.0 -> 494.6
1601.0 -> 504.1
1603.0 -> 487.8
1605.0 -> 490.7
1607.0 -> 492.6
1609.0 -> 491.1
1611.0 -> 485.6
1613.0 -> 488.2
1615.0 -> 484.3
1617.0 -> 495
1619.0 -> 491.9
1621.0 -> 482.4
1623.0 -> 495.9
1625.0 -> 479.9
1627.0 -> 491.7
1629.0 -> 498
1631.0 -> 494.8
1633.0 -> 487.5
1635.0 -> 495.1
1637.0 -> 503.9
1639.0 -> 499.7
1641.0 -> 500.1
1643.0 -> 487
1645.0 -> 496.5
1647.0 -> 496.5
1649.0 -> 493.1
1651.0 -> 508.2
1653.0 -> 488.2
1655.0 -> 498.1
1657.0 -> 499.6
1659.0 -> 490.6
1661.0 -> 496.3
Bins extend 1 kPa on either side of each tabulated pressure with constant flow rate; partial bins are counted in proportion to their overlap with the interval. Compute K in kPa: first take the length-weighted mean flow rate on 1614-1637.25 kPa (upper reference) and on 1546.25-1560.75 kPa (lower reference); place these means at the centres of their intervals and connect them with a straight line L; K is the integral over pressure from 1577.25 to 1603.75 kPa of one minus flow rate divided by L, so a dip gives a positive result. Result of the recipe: -4.6 kPa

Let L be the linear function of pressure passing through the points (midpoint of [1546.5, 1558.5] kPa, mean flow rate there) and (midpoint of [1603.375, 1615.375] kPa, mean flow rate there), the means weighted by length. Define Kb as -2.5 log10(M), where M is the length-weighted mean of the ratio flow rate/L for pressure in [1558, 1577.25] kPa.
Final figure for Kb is -0.239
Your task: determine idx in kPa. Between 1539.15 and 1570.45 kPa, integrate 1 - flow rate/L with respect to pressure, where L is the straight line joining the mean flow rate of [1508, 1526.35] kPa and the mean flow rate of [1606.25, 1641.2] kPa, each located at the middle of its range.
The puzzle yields 2.9 kPa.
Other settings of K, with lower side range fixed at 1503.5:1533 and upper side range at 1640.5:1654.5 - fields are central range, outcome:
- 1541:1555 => 1.1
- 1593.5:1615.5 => 0.3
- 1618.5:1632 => 0.2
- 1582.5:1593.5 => -0.1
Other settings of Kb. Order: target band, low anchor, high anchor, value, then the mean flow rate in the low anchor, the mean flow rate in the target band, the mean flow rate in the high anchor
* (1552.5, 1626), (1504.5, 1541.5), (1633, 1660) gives 0.03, 508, 489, 496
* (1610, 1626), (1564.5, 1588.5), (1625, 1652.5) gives 0.06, 557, 488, 496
